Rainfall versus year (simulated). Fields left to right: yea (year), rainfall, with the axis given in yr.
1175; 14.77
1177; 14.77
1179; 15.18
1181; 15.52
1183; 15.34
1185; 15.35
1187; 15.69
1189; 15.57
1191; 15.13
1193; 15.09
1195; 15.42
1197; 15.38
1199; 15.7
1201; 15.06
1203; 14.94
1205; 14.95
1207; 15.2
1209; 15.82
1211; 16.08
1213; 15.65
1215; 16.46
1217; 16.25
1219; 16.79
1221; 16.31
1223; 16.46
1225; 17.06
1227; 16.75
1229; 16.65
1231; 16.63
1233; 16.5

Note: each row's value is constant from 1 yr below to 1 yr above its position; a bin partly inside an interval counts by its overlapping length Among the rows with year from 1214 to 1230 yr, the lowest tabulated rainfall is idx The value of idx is 16.25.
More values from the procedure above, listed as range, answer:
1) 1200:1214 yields 14.94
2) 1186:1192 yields 15.13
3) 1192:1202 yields 15.06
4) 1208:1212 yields 15.82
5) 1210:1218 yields 15.65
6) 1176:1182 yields 14.77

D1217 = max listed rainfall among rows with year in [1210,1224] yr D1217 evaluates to 16.79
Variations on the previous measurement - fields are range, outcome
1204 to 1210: 15.82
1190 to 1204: 15.7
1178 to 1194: 15.69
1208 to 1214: 16.08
